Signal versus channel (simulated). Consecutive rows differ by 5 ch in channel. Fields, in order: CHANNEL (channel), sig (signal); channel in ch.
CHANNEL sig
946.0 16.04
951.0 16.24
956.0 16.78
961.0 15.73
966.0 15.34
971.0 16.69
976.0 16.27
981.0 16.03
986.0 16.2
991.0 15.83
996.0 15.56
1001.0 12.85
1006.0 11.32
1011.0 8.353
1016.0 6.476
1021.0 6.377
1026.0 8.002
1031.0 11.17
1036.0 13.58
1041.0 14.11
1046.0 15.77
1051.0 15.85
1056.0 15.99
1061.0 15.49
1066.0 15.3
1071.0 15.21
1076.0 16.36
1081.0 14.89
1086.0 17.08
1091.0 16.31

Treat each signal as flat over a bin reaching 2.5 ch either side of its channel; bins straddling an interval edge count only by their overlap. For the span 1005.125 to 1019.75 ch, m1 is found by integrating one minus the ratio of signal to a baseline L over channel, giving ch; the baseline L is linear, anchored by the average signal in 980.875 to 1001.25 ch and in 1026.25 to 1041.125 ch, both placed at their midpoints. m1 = 5.9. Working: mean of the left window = 15.5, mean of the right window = 12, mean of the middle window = 8.23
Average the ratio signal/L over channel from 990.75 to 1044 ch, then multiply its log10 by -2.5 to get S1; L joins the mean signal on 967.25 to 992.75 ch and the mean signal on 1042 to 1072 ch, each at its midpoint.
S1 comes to 0.39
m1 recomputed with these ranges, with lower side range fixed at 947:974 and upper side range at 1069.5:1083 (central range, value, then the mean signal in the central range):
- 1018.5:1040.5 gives 7.80 ch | 10.2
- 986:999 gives 0.24 ch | 15.7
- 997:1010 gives 3.16 ch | 12.1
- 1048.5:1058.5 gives -0.17 ch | 15.9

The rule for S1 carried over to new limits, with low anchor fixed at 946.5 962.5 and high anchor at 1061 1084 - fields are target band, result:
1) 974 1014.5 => 0.158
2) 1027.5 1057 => 0.114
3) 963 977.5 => 0.005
